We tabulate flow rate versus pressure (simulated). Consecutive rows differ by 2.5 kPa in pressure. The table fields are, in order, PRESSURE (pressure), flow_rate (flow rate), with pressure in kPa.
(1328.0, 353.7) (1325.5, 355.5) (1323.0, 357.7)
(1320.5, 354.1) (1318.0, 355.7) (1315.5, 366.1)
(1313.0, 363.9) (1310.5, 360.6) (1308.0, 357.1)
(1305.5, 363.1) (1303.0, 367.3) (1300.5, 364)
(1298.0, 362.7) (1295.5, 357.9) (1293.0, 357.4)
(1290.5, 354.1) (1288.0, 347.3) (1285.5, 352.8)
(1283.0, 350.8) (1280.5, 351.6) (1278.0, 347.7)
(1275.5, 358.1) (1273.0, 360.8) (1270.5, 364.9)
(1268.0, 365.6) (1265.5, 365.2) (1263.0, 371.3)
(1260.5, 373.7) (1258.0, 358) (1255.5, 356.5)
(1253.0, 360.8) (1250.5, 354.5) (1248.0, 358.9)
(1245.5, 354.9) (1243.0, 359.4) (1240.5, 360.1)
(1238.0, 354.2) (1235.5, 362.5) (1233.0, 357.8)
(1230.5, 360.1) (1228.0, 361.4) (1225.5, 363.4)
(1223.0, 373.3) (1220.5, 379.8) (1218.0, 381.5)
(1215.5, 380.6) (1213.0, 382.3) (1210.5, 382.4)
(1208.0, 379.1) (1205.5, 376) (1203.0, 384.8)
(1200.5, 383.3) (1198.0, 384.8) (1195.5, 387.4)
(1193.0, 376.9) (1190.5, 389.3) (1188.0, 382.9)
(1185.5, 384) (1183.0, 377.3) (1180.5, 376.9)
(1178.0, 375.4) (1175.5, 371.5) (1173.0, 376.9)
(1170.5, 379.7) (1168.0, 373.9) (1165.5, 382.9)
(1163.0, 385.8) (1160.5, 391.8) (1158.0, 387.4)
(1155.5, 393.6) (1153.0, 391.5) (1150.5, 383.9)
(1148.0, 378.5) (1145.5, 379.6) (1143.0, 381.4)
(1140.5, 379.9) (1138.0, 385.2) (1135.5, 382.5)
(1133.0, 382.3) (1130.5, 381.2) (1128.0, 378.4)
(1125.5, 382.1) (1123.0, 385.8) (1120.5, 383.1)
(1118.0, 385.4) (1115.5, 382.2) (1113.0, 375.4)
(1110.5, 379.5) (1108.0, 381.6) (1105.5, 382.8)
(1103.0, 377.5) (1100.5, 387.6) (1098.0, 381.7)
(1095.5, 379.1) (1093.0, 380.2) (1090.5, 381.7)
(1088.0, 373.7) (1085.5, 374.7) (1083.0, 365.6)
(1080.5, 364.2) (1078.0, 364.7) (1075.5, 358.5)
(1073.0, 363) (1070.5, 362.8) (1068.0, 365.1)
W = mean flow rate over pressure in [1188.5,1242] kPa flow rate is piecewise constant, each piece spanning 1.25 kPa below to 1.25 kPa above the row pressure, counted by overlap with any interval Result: 374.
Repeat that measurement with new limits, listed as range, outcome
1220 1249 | 362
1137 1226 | 381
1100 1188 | 382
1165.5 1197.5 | 380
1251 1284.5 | 360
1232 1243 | 359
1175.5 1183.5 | 376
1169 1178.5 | 376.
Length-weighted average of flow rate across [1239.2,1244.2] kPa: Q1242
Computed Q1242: 360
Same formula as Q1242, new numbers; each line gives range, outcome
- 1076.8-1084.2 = 365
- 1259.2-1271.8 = 368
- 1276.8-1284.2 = 350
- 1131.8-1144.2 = 382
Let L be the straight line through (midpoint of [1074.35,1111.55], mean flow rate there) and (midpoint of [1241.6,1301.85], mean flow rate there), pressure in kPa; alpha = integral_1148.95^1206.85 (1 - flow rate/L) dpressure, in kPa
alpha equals -2.4 kPa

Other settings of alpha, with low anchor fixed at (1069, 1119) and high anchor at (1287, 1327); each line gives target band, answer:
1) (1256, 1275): -0.1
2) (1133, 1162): -1.1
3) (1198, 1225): -1.0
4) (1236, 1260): 0.4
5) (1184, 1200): -0.7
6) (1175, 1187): -0.3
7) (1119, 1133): -0.4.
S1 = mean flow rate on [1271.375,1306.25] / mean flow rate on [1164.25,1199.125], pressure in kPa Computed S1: 0.9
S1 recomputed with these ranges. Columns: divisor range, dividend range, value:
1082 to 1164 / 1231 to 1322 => 0.94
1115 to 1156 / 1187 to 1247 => 0.97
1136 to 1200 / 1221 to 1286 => 0.94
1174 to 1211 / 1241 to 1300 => 0.94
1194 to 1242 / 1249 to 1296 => 0.96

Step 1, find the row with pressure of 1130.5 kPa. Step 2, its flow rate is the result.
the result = 381.2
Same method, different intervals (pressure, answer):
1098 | 381.7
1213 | 382.3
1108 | 381.6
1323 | 357.7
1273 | 360.8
